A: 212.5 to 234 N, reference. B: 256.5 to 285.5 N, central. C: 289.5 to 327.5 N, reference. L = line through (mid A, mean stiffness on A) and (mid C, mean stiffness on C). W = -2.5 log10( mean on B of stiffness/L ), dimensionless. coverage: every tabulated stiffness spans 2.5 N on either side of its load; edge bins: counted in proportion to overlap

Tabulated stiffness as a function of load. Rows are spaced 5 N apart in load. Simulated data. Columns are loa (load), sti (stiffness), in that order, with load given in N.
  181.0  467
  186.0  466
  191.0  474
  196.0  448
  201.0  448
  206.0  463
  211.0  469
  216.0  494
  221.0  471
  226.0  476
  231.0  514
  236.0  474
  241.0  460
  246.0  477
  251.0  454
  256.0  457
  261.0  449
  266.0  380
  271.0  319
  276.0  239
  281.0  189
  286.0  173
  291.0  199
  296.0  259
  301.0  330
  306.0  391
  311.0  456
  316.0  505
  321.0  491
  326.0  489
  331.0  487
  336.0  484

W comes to 0.355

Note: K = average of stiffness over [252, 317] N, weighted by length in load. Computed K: 333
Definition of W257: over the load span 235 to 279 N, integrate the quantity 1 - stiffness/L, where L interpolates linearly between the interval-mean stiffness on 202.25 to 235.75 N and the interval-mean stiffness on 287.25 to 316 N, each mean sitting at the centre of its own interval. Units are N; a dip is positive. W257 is 0.9 N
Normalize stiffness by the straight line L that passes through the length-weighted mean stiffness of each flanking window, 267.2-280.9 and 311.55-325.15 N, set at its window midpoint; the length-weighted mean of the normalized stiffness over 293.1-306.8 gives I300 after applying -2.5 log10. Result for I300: 0.27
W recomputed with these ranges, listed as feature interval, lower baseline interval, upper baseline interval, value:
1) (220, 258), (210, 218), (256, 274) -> -0.09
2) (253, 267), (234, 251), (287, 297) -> -0.15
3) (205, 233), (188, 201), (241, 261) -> -0.05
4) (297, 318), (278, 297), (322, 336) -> -0.19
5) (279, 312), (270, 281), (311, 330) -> 0.30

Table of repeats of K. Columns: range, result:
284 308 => 270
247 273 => 417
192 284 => 426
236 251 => 467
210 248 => 480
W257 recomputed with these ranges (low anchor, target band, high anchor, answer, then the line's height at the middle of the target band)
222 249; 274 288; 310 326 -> 8.21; 484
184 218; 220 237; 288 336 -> -1.35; 450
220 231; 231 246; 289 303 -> -1.16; 442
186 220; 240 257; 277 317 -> -3.32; 387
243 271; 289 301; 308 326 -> 5.51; 464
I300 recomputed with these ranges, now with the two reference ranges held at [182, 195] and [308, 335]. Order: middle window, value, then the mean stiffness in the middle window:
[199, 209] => 0.03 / 457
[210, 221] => -0.02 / 481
